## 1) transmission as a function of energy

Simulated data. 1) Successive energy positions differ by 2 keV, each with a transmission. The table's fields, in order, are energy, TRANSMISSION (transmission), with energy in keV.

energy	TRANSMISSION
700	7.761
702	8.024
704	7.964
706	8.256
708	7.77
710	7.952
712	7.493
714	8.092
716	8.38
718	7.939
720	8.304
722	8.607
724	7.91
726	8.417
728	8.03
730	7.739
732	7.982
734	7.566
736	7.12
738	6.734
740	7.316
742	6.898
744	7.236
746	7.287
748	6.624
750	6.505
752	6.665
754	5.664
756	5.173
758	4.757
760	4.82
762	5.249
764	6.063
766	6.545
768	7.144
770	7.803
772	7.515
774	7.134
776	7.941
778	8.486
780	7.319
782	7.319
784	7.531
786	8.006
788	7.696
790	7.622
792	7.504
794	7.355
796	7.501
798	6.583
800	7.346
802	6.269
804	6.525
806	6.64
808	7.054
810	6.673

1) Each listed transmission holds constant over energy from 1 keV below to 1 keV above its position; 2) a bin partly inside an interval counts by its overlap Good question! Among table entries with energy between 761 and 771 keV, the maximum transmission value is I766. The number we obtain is 7.803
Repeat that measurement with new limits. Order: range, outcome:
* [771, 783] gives 8.486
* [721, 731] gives 8.607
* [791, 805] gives 7.504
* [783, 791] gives 8.006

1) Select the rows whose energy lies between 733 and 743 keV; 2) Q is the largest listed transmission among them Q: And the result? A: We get 7.566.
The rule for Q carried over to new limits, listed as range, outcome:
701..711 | 8.256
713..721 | 8.38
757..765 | 6.063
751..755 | 6.665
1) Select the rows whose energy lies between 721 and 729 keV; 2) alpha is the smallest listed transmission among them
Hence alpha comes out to 7.91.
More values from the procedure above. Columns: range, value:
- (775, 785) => 7.319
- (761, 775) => 5.249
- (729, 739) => 6.734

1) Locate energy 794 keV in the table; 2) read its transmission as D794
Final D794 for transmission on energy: 7.355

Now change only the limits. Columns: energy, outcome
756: 5.173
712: 7.493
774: 7.134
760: 4.82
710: 7.952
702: 8.024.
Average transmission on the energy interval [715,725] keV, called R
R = 8.23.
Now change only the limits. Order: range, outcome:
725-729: 8.22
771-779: 7.77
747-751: 6.56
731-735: 7.77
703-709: 8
